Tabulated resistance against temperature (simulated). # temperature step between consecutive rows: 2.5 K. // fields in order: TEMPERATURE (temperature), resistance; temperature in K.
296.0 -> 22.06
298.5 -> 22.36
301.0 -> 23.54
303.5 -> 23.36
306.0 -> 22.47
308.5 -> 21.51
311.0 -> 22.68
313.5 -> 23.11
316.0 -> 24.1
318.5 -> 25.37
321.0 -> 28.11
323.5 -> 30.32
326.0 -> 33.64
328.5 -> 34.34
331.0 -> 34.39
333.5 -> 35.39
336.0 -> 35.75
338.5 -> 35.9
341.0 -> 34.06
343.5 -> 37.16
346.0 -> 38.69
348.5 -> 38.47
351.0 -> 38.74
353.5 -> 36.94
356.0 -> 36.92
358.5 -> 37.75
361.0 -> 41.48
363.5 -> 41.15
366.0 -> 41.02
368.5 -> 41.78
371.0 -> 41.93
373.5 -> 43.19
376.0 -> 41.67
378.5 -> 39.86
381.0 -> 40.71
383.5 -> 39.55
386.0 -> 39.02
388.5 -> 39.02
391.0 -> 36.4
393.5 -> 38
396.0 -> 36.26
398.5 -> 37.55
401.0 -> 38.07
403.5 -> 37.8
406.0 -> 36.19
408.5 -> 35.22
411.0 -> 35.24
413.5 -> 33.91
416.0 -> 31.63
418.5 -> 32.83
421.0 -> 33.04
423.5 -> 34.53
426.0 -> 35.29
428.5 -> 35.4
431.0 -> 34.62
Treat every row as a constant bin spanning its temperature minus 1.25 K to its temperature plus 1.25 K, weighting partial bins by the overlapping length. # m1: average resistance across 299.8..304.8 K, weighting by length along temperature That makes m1 23.4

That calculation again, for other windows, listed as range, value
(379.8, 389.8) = 39.6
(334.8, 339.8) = 35.8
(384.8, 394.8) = 38.1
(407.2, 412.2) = 35.2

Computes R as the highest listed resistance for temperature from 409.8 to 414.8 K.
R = 35.24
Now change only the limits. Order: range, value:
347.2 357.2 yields 38.74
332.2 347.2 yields 38.69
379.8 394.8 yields 40.71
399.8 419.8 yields 38.07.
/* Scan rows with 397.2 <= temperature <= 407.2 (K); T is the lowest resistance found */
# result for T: 36.19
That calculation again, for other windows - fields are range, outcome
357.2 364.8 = 37.75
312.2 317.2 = 23.11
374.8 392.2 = 36.4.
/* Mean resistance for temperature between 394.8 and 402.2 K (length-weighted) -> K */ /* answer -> 37.3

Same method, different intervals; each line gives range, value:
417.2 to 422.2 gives 32.9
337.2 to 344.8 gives 35.7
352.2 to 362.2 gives 38.3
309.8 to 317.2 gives 23.3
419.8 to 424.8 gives 33.8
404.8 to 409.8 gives 35.7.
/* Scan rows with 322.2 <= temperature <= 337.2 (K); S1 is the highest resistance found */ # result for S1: 35.75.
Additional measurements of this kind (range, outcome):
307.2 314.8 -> 23.11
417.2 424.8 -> 34.53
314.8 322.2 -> 28.11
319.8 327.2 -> 33.64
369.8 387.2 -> 43.19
